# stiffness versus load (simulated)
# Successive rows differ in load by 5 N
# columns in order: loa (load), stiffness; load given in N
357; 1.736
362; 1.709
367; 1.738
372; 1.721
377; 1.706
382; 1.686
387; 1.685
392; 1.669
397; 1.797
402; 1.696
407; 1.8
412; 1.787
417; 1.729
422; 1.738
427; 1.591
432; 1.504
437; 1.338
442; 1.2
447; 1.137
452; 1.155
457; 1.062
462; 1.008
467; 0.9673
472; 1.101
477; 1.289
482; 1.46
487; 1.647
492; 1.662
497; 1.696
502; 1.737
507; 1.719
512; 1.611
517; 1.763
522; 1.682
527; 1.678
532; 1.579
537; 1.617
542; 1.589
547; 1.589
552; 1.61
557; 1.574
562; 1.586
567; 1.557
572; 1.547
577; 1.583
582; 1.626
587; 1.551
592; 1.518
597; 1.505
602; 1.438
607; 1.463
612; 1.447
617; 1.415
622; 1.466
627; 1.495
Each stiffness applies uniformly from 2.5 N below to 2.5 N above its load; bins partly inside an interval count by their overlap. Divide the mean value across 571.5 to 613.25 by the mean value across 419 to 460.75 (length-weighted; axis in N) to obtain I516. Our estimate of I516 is 1.14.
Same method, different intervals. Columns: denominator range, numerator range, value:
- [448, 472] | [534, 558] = 1.51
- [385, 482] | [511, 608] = 1.11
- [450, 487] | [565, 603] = 1.31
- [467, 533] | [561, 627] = 0.97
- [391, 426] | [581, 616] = 0.86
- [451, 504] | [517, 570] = 1.20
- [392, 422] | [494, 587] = 0.93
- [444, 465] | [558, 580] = 1.44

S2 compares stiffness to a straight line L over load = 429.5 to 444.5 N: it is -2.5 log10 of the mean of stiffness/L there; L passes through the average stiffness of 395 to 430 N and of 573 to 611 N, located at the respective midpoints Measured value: 0.25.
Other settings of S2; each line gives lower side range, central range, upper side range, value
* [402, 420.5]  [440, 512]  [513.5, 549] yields 0.24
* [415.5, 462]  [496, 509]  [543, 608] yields -0.19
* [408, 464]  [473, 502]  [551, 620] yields -0.07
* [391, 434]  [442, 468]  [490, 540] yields 0.48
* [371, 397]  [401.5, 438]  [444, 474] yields -0.18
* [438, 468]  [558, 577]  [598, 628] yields -0.16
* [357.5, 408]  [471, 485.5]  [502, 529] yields 0.27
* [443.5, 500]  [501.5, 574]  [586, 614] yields -0.17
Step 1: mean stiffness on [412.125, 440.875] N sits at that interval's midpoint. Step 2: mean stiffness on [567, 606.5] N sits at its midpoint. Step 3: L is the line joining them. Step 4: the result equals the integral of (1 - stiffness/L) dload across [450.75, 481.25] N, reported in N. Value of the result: 8.8 N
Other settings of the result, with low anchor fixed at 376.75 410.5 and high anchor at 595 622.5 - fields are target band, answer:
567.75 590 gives -1.23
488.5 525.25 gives -2.62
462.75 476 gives 4.62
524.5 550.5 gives -1.14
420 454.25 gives 6.02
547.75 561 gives -0.60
